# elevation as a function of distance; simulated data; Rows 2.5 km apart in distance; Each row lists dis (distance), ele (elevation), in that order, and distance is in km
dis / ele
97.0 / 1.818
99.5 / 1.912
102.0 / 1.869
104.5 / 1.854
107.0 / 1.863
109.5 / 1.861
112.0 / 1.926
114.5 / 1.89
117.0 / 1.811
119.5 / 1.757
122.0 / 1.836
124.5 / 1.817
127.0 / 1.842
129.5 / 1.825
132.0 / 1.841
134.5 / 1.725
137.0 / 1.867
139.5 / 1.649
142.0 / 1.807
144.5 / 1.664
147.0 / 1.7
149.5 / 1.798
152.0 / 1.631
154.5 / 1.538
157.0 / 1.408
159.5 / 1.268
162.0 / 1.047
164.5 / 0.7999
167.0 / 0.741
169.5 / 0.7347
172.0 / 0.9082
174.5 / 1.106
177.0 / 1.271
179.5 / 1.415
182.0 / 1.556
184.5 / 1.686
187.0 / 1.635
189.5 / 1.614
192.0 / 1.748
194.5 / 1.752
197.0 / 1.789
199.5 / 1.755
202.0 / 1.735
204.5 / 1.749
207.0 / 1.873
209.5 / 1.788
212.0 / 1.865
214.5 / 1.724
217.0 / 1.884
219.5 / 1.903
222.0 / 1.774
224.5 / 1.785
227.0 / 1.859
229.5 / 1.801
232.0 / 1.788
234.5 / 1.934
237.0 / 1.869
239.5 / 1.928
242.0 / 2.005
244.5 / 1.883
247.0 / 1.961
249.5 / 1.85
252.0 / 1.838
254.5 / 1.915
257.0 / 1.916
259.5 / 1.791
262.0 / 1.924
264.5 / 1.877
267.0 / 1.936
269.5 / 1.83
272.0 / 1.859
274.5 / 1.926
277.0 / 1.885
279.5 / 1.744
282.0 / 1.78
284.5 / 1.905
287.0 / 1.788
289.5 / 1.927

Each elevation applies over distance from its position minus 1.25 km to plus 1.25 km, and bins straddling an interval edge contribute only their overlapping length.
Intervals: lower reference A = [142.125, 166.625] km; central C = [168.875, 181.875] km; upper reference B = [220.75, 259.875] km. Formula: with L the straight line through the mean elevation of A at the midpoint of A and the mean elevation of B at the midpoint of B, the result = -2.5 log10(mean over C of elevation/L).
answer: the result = 0.32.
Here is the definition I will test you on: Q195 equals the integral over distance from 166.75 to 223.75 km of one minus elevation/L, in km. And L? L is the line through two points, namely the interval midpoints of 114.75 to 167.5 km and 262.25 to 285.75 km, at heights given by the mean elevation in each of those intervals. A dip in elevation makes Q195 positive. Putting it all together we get 4.47 km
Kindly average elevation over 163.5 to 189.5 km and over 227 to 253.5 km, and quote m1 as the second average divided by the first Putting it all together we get 1.56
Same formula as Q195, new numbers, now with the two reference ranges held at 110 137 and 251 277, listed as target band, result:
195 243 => 0.9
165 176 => 5.8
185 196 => 1.0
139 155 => 1.3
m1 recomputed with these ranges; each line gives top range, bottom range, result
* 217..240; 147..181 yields 1.51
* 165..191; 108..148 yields 0.70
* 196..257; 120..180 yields 1.25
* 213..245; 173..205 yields 1.17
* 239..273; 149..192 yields 1.45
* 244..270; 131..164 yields 1.19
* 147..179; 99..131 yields 0.66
